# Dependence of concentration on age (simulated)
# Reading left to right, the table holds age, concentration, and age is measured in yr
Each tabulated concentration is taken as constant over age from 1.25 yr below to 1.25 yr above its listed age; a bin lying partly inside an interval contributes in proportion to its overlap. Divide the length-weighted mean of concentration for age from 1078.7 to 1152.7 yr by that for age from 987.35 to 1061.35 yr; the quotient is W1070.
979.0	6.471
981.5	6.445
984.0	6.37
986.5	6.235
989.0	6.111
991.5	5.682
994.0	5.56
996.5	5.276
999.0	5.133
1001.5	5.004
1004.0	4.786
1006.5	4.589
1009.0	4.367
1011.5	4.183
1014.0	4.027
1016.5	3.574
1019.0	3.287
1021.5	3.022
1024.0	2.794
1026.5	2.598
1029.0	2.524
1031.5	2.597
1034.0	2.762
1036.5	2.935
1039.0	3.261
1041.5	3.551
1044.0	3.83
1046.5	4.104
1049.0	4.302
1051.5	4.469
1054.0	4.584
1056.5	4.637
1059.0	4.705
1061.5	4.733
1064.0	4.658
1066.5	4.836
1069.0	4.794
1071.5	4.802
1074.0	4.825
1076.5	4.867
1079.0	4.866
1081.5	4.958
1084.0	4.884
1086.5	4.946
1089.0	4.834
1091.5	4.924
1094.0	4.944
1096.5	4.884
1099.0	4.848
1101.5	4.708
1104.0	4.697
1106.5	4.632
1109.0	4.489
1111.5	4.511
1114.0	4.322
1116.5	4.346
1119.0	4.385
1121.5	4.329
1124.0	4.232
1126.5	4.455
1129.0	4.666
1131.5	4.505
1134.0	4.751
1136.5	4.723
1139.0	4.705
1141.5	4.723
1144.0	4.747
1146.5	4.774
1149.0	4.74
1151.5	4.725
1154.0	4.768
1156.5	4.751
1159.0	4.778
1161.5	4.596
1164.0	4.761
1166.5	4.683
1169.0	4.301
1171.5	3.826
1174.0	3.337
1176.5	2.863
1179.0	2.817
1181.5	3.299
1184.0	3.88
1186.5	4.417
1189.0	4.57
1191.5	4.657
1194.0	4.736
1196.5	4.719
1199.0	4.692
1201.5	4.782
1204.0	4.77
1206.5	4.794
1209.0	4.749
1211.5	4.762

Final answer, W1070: 1.1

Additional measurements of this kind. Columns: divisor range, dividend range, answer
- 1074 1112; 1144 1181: 0.89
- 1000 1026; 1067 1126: 1.19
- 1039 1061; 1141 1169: 1.11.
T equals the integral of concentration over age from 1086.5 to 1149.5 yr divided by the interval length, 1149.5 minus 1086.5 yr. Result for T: 4.64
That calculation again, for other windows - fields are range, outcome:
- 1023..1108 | 4.28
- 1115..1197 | 4.38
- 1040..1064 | 4.33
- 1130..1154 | 4.71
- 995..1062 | 3.91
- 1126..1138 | 4.63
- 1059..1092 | 4.83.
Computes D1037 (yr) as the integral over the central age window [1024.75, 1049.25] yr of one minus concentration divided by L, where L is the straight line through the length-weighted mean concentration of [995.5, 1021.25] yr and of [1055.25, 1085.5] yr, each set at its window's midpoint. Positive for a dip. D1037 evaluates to 7.4 yr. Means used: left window 4.36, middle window 3.19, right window 4.8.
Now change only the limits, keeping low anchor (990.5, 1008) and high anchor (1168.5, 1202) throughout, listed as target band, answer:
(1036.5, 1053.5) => 3.4 yr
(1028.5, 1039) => 4.6 yr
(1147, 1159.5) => -1.5 yr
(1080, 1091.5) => -0.7 yr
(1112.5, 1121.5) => 0.2 yr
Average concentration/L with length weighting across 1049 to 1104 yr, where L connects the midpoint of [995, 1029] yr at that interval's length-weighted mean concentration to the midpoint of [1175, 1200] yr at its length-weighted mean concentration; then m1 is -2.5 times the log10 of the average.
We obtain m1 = -0.19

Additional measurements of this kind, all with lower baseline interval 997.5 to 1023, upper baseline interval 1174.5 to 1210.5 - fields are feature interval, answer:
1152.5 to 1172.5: -0.08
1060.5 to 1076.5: -0.14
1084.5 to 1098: -0.16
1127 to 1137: -0.10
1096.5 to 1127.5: -0.07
